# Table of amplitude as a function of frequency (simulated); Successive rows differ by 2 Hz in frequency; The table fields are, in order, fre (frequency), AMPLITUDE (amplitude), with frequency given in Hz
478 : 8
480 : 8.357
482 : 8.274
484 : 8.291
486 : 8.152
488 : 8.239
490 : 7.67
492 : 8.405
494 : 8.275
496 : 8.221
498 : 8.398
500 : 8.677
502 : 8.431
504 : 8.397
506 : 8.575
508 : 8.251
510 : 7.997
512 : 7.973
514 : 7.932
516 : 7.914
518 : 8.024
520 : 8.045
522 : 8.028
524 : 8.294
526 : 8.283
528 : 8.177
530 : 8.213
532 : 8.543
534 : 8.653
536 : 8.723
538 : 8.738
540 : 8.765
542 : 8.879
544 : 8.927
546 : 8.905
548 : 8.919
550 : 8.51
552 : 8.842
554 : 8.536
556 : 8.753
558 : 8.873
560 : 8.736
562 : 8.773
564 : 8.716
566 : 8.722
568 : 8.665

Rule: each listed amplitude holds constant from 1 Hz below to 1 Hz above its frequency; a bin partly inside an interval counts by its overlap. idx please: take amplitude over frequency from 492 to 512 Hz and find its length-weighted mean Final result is 8.34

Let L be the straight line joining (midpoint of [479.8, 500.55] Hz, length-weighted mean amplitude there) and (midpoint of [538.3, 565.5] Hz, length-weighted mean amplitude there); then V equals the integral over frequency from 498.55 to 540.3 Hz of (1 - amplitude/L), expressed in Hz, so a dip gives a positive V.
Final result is 1.0 Hz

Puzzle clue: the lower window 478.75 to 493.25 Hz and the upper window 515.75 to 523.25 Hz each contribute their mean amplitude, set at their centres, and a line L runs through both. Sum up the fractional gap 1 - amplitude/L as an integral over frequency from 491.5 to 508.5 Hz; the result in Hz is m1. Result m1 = -0.6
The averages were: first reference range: 8.2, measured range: 8.41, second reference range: 8.02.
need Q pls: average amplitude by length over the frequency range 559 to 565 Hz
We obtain 8.74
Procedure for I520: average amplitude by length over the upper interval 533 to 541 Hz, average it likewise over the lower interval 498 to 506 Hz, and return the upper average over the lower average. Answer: 1.03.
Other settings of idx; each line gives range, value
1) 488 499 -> 8.2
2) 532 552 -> 8.77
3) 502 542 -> 8.31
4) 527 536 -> 8.43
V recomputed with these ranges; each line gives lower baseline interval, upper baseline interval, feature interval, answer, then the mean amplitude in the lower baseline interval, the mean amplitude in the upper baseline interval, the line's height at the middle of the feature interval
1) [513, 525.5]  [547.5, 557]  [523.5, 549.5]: -0.7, 8.05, 8.7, 8.39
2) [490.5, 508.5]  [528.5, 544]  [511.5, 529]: 0.9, 8.39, 8.65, 8.53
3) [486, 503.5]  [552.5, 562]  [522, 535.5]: 0.3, 8.28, 8.74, 8.53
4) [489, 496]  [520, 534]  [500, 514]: -0.1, 8.13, 8.27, 8.19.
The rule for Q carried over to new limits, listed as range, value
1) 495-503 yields 8.43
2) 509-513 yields 7.98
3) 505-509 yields 8.41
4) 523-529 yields 8.25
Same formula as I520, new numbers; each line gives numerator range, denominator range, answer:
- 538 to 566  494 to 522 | 1.07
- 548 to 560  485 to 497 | 1.07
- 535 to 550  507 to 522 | 1.10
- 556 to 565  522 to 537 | 1.05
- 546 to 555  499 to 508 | 1.03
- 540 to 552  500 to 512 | 1.06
